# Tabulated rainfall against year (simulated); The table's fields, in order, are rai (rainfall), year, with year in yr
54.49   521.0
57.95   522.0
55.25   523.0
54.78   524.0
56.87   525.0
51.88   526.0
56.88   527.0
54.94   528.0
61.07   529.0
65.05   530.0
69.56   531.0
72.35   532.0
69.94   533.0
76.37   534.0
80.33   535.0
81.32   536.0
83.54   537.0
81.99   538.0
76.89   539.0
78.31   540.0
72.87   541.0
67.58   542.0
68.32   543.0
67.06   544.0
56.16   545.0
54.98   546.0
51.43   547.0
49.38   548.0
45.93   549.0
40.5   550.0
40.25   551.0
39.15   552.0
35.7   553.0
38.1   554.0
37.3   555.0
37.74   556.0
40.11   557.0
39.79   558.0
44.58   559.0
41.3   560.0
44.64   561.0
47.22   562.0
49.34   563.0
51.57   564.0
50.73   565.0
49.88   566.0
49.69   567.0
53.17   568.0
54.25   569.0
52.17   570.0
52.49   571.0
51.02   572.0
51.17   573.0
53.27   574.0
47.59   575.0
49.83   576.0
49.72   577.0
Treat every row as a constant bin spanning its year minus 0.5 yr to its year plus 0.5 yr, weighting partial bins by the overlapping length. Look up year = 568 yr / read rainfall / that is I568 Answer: 53.17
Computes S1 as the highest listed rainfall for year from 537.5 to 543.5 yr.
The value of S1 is 81.99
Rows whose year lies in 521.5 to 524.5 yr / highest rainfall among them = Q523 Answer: 57.95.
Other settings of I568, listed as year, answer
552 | 39.15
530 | 65.05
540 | 78.31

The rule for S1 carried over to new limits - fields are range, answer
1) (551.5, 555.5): 39.15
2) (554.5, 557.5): 40.11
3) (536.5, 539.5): 83.54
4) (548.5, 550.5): 45.93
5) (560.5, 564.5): 51.57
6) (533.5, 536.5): 81.32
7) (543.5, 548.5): 67.06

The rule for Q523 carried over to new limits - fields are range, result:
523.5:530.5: 65.05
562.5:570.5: 54.25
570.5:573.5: 52.49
